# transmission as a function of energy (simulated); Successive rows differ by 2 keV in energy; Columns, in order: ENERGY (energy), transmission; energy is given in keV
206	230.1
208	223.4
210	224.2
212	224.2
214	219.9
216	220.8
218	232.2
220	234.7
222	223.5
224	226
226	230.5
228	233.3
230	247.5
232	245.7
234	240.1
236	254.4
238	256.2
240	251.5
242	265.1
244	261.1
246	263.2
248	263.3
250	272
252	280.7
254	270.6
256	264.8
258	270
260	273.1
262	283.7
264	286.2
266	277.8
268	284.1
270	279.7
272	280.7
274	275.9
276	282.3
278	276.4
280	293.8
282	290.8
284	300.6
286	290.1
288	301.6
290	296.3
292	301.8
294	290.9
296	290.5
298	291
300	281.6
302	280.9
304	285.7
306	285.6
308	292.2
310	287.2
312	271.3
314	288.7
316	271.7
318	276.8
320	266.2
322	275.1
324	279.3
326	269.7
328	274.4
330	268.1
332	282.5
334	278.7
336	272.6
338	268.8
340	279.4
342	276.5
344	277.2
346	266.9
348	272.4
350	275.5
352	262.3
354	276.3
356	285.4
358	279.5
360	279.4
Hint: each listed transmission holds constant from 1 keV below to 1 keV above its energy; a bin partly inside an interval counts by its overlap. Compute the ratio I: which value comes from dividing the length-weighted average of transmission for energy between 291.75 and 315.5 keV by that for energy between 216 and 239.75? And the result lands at 1.20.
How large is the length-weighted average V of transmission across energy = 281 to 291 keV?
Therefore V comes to 296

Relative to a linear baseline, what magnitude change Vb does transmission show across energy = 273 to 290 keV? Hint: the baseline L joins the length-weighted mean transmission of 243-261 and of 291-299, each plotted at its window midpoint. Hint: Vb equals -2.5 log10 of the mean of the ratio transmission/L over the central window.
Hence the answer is -0.01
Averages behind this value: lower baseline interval 269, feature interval 289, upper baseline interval 294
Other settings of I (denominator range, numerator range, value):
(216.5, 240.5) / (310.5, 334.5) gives 1.15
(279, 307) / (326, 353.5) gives 0.94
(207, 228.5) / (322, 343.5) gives 1.21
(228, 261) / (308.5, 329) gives 1.06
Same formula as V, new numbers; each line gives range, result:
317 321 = 272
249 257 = 272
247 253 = 272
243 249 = 263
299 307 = 283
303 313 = 284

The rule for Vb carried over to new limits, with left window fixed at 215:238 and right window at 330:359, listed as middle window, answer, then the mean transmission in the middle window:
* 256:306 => -0.13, 286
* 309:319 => -0.06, 279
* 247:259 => -0.11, 270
